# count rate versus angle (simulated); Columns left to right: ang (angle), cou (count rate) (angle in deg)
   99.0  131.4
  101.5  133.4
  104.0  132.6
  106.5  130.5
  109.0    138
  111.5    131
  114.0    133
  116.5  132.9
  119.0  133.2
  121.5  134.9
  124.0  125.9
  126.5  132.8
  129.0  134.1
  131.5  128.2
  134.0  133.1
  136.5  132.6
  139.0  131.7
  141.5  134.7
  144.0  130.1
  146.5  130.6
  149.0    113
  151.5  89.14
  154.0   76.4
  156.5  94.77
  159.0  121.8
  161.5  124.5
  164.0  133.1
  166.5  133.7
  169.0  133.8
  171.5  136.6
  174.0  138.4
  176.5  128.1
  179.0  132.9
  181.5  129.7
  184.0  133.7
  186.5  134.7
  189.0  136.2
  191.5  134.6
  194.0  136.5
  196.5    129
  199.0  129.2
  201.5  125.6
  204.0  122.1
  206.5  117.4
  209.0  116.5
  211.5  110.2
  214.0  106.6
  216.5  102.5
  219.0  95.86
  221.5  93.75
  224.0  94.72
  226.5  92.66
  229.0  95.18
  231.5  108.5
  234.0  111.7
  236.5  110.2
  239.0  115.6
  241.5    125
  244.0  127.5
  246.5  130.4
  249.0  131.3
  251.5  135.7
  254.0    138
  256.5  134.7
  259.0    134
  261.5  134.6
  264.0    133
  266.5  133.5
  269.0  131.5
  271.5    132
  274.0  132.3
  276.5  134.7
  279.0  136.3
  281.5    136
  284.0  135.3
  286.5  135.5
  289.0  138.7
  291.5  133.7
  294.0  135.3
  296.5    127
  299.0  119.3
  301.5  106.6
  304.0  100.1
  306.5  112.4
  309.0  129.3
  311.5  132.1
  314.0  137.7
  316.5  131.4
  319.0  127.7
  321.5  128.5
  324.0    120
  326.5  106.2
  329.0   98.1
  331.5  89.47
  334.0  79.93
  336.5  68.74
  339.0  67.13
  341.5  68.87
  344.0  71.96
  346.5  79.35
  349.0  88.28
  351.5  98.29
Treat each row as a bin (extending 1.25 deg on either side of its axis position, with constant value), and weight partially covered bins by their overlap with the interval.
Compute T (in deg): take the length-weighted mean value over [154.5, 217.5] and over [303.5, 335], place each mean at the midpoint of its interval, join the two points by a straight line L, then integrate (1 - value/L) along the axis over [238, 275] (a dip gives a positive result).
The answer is -3.5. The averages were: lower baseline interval 125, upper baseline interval 115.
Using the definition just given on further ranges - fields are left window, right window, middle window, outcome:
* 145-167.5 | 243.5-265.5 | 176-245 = 3.47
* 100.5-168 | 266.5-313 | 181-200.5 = -0.95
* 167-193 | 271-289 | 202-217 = 2.29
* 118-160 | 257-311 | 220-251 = 3.68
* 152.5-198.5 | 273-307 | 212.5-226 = 3.04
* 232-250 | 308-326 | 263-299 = -2.43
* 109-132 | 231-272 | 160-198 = -0.79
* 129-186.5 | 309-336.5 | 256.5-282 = -3.57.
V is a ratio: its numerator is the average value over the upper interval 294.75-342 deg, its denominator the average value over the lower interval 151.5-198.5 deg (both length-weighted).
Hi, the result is 0.86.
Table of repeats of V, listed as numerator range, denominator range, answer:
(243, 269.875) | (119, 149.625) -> 1.02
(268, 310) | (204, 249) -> 1.16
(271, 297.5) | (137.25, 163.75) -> 1.16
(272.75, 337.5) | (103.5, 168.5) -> 0.96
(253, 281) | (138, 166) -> 1.15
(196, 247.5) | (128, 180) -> 0.90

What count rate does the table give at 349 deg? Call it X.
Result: 88.28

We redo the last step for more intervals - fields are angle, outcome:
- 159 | 121.8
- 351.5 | 98.29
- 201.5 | 125.6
